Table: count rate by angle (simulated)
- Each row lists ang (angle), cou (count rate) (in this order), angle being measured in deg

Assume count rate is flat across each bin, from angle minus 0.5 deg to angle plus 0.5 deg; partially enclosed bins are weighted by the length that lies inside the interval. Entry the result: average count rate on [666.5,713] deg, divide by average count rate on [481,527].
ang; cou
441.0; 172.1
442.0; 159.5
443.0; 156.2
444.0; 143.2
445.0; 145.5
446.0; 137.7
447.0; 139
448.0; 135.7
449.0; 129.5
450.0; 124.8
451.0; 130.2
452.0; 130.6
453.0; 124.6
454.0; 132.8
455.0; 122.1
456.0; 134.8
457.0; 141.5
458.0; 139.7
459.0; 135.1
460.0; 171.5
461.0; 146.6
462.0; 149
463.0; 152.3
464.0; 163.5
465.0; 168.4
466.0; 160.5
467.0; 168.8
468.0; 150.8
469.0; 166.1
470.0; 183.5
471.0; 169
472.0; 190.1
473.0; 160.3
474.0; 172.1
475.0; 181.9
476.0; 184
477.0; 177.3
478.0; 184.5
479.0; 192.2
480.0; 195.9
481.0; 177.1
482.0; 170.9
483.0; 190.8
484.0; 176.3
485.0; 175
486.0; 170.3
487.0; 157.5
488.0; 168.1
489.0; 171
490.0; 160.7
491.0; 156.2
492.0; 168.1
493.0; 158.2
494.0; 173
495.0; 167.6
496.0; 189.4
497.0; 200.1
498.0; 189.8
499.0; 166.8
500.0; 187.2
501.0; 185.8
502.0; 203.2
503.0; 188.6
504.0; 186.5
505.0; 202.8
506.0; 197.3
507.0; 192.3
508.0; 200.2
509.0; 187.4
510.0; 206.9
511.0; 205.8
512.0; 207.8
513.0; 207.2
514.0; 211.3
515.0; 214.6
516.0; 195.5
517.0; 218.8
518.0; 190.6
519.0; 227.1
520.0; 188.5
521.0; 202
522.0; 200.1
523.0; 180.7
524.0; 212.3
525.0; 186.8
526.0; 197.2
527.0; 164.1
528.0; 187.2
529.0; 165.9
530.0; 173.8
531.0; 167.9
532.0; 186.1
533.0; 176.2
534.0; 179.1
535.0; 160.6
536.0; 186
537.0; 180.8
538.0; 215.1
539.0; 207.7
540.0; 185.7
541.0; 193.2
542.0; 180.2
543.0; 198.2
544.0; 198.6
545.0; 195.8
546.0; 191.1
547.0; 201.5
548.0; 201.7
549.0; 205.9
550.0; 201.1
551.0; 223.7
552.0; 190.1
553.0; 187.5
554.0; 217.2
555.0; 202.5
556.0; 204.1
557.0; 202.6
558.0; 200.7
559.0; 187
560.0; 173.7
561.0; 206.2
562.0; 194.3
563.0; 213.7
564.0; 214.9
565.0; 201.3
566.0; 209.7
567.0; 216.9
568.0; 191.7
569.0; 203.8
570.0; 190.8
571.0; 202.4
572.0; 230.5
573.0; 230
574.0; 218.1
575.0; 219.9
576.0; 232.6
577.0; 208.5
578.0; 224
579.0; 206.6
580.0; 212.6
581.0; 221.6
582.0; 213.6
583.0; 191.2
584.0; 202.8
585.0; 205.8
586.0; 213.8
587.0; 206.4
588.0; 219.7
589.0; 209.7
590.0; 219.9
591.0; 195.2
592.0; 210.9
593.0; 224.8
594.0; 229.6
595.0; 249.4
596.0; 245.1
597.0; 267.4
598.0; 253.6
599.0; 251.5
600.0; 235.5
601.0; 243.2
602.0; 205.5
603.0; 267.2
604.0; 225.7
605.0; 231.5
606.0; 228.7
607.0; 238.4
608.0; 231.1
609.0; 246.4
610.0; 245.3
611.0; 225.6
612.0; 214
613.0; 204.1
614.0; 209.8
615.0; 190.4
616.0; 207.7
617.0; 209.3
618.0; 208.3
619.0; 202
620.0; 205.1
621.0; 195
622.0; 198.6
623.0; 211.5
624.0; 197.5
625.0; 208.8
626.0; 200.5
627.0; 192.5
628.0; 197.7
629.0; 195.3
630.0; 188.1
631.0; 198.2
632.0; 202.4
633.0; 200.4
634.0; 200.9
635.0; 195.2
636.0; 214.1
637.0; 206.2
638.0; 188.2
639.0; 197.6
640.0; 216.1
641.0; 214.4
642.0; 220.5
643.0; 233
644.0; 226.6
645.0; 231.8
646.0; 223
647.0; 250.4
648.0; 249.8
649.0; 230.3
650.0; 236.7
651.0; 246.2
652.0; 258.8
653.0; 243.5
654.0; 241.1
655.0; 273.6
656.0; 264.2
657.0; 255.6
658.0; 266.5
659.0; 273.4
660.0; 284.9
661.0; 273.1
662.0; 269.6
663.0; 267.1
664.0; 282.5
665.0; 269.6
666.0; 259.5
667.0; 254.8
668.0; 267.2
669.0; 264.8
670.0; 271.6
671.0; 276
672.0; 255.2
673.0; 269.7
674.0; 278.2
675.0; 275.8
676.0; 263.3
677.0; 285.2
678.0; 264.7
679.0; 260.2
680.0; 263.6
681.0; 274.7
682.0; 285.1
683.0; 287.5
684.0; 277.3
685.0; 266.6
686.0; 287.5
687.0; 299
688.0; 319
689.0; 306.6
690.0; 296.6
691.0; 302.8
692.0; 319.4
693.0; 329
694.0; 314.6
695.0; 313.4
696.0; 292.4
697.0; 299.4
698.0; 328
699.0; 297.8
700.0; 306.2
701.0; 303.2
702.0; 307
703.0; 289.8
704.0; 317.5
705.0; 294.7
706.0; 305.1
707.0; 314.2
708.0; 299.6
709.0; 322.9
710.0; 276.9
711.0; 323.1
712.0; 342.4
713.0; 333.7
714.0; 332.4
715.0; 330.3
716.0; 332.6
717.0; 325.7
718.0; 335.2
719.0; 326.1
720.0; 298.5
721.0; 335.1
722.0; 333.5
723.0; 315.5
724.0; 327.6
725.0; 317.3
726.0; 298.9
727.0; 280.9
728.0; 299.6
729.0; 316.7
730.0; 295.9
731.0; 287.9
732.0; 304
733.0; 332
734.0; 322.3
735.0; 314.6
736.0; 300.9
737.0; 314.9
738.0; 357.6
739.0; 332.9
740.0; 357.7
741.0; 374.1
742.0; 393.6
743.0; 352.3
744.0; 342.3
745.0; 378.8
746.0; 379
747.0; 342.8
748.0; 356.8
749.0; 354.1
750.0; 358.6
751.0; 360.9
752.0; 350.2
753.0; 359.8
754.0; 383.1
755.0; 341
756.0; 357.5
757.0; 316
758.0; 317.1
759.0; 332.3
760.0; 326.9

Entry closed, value 1.6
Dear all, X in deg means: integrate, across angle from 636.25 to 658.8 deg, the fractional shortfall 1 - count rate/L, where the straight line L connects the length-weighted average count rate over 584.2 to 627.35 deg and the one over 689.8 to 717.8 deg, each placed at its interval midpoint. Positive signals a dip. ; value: 2.1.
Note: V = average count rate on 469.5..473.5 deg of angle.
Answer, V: 176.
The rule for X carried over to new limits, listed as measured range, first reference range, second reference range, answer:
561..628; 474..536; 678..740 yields 6.25 deg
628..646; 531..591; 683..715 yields 3.63 deg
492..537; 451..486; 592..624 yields -1.72 deg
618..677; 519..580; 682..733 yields 7.22 deg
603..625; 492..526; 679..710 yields 3.23 deg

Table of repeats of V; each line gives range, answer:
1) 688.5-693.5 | 311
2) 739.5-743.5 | 369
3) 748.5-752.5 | 356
